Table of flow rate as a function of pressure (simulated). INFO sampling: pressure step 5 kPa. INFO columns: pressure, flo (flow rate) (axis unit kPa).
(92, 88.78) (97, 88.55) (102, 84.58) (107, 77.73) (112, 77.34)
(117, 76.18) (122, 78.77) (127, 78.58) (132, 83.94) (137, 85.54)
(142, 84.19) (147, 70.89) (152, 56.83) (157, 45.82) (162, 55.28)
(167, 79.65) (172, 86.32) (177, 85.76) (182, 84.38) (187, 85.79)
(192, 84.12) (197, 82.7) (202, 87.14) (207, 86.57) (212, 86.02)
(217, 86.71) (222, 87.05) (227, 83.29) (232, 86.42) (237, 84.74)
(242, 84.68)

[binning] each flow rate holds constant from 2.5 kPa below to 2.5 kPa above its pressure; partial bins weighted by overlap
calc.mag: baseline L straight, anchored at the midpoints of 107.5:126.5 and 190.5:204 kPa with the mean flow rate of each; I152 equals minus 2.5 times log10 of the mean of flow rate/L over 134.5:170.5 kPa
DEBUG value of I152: 0.17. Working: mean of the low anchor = 77.6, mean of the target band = 68.8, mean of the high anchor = 84.6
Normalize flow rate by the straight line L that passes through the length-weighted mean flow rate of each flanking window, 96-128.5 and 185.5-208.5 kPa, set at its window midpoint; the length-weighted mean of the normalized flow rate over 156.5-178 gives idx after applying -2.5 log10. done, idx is 0.16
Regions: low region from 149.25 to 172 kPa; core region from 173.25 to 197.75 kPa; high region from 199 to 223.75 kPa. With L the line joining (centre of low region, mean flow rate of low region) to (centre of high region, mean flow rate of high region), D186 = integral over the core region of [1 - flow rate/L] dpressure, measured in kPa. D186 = -3.5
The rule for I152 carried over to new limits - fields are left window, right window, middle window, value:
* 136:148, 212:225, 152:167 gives 0.41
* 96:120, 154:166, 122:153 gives -0.18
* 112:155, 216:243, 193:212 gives -0.03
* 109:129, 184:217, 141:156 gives 0.20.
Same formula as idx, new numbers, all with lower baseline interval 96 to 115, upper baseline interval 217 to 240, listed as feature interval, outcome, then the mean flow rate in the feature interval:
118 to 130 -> 0.05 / 78.6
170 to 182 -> -0.02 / 85.7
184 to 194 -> -0.01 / 85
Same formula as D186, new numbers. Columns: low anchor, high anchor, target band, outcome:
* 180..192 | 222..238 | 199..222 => -0.41 kPa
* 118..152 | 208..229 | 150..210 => 4.13 kPa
